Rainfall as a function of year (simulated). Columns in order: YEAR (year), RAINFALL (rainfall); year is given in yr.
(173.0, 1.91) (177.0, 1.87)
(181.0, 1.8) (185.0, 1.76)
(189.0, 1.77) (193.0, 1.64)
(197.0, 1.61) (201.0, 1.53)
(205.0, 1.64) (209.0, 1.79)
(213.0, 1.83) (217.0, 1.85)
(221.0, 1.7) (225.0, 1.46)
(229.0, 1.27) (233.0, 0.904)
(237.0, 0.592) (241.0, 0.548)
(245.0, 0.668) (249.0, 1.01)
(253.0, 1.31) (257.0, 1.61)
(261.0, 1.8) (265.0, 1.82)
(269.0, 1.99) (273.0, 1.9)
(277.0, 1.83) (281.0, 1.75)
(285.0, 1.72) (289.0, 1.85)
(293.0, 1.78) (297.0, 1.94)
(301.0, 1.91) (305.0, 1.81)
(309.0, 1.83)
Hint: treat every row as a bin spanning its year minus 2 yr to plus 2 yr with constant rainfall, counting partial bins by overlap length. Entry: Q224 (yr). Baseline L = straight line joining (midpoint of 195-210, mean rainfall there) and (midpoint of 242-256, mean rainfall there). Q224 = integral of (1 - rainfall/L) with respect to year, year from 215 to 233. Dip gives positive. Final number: -1.9 yr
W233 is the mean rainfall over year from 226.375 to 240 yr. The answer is 0.919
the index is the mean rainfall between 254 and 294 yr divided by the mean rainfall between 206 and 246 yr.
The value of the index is 1.4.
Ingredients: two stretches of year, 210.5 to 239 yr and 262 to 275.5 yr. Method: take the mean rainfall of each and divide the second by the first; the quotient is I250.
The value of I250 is 1.37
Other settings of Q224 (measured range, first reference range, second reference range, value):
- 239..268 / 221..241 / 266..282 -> 4.88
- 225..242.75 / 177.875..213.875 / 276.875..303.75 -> 8.60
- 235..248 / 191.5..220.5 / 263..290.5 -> 8.34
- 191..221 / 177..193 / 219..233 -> -2.46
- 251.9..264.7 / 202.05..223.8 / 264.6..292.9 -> 1.29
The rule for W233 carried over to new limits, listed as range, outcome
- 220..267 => 1.21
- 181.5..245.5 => 1.44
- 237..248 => 0.642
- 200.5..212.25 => 1.69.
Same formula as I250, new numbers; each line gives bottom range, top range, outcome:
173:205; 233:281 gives 0.80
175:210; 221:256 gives 0.60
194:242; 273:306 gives 1.29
